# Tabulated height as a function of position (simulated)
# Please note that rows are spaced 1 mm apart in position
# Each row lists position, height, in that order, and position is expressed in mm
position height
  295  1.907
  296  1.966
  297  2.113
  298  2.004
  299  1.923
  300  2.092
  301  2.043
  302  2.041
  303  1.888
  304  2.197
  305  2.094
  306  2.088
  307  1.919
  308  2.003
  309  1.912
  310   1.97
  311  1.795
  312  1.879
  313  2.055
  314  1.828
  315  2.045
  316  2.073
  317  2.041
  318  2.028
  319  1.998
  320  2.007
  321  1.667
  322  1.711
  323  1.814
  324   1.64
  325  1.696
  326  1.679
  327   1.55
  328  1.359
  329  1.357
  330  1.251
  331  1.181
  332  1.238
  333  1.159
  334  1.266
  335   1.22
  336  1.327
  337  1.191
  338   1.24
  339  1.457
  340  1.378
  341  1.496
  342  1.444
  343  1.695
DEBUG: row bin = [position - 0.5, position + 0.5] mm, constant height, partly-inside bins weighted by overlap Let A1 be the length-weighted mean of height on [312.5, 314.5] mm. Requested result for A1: 1.94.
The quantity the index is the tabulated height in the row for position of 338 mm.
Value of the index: 1.24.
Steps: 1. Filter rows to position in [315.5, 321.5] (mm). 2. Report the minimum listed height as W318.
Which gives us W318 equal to 1.667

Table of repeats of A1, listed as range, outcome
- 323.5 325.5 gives 1.67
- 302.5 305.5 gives 2.06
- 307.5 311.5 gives 1.92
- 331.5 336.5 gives 1.24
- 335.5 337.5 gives 1.26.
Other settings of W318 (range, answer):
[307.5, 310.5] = 1.912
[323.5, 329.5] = 1.357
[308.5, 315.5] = 1.795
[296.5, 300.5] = 1.923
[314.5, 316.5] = 2.045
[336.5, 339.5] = 1.191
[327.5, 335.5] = 1.159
